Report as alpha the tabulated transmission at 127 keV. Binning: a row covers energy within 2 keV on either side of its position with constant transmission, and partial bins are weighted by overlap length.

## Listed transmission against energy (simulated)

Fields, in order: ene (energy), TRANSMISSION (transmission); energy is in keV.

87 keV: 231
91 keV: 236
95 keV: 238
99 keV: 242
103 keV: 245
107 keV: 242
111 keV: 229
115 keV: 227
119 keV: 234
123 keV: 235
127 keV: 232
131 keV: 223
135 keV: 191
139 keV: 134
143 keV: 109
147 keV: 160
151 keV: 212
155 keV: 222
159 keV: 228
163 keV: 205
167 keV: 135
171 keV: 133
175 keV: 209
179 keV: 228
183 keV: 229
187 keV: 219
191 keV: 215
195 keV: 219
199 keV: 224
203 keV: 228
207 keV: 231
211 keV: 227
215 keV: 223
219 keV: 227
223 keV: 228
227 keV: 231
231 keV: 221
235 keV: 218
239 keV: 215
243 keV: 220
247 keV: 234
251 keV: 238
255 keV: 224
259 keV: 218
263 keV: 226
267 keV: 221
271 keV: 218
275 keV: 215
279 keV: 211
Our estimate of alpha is 232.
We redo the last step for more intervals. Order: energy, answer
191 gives 215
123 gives 235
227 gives 231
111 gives 229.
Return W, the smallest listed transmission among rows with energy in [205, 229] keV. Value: 223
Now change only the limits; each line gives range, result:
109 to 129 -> 227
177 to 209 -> 215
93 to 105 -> 238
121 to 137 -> 191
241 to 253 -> 220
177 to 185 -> 228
